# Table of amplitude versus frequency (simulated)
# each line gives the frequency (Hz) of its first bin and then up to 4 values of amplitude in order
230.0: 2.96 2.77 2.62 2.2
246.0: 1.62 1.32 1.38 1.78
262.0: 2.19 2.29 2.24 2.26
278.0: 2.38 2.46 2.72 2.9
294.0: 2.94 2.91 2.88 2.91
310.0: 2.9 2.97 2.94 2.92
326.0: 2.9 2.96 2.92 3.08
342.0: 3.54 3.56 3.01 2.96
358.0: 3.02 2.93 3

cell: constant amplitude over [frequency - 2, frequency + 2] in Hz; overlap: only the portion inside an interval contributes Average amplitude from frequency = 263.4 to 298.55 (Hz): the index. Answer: 2.55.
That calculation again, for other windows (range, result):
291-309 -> 2.91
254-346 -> 2.72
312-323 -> 2.95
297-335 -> 2.92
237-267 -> 1.89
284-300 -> 2.87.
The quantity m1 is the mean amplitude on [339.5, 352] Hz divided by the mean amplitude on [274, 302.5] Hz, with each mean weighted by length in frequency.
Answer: 1.2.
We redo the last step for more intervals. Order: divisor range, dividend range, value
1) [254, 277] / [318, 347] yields 1.48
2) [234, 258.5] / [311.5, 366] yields 1.61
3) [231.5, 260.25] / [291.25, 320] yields 1.48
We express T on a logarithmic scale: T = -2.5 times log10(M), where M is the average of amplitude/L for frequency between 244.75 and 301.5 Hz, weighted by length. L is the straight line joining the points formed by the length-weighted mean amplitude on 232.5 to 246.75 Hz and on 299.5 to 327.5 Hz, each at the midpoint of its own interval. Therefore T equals 0.160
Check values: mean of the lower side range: 2.35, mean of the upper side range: 2.92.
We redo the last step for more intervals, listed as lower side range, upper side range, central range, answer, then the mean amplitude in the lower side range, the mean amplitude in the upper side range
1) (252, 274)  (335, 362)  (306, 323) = -0.09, 2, 3.17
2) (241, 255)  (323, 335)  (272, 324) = -0.15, 1.61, 2.93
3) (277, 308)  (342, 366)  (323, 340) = 0.01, 2.77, 3.12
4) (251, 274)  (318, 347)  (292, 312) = -0.12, 1.97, 3.1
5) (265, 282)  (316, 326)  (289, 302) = -0.13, 2.31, 2.92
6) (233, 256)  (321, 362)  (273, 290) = -0.06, 1.95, 3.08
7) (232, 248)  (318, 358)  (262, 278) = 0.12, 2.3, 3.08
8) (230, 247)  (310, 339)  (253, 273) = 0.26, 2.42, 2.95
